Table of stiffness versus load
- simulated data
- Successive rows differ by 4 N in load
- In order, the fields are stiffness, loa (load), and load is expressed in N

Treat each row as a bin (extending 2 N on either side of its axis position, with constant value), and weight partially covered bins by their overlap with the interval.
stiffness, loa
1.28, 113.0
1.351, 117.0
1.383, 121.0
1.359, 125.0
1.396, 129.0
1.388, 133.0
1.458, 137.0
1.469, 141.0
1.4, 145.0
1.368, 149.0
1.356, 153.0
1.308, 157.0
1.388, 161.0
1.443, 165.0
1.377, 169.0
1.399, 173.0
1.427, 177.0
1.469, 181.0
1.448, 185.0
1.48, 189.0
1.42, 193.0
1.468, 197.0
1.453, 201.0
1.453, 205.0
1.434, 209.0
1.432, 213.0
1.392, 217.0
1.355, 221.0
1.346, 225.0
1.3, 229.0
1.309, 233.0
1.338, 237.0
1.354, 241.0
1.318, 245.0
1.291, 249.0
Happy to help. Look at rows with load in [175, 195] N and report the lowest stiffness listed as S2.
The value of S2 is 1.42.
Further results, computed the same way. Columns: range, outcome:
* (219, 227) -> 1.346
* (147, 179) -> 1.308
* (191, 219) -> 1.392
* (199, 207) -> 1.453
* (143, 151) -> 1.368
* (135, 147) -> 1.4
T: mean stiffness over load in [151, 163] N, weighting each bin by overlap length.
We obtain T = 1.35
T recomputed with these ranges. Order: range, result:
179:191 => 1.47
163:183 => 1.42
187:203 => 1.46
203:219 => 1.43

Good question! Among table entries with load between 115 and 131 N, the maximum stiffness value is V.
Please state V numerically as 1.396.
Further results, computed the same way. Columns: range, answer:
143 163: 1.4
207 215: 1.434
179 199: 1.48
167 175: 1.399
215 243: 1.392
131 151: 1.469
